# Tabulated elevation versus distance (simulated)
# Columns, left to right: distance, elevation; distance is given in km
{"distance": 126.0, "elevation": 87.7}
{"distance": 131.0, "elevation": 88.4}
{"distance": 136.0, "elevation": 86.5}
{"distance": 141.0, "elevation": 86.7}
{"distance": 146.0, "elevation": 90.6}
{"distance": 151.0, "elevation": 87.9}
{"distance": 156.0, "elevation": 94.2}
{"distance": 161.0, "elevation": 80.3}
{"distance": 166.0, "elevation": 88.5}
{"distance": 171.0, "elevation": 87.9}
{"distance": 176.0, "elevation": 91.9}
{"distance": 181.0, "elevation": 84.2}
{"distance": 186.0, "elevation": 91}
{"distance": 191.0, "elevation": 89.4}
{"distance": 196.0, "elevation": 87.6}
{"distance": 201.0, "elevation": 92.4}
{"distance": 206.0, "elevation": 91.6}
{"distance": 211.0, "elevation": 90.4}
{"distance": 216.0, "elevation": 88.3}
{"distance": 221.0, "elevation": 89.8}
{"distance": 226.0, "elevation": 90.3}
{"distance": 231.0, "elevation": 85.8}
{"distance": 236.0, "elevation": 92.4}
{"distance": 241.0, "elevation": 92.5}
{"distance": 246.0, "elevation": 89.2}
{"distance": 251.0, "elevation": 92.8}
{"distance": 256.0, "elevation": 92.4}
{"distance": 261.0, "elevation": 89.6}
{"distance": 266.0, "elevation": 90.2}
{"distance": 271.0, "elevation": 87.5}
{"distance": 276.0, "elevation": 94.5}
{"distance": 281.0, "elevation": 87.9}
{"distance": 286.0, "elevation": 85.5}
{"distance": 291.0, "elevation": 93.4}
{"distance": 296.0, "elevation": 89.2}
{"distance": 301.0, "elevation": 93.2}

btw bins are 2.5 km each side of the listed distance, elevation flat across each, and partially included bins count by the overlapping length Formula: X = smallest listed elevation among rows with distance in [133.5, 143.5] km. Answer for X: 86.5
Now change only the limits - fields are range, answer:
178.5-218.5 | 84.2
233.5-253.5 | 89.2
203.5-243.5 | 85.8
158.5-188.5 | 80.3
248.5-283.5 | 87.5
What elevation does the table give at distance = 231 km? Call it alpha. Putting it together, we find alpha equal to 85.8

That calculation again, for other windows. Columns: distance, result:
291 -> 93.4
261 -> 89.6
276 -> 94.5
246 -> 89.2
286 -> 85.5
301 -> 93.2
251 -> 92.8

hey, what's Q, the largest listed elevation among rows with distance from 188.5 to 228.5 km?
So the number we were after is 92.4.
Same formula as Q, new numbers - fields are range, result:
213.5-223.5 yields 89.8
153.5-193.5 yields 94.2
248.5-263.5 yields 92.8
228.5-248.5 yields 92.5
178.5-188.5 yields 91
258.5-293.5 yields 94.5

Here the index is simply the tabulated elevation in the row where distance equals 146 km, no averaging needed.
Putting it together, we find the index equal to 90.6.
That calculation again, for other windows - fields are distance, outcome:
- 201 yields 92.4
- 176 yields 91.9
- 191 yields 89.4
